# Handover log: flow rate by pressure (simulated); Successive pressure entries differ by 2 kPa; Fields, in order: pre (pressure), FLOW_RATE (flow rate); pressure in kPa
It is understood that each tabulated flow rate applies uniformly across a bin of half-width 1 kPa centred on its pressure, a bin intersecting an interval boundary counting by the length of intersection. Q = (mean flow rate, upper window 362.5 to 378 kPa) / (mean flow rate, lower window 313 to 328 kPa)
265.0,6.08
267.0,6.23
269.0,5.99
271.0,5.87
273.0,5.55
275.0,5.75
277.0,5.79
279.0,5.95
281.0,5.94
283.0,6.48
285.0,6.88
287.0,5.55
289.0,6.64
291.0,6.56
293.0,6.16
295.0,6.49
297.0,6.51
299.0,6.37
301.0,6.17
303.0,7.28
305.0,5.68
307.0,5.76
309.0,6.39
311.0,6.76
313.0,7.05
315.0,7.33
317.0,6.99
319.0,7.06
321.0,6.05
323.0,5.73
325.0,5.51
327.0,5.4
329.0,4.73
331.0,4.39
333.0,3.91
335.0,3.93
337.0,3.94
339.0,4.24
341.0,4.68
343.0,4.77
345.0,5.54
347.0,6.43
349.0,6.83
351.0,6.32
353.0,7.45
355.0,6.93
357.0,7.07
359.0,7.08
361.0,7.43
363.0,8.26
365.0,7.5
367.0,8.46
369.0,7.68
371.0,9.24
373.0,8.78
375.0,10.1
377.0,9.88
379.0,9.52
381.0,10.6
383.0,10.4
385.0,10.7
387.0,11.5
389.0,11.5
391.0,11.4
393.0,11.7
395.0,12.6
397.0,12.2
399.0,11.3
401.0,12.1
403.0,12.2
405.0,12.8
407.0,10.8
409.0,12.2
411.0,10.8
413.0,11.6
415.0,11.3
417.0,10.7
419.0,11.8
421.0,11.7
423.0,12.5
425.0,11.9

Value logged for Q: 1.4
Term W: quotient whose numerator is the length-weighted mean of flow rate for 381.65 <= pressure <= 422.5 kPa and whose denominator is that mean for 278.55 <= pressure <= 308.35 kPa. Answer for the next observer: 1.8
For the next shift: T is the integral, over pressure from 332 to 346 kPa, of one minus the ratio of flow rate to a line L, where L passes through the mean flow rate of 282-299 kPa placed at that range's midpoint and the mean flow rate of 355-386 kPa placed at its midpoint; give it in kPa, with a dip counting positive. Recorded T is 6.11 kPa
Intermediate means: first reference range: 6.41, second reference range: 8.78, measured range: 4.43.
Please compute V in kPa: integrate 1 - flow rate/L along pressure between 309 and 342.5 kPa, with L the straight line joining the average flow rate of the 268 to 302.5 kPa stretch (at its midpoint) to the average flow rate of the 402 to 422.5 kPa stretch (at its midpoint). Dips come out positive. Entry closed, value 9.9 kPa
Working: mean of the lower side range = 6.17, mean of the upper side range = 11.6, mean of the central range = 5.5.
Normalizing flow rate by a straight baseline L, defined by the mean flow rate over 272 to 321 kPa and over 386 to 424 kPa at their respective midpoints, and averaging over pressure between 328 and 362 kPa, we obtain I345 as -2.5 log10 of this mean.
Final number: 0.49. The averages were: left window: 6.37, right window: 11.7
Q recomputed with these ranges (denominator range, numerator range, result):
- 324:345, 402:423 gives 2.53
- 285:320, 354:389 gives 1.37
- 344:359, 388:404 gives 1.78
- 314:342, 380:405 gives 2.19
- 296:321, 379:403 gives 1.73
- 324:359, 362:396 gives 1.83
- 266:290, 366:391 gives 1.64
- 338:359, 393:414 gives 1.95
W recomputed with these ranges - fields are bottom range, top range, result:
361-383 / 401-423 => 1.30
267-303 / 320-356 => 0.87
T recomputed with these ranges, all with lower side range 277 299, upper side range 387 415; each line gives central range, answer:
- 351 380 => 5.5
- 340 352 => 4.4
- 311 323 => 1.4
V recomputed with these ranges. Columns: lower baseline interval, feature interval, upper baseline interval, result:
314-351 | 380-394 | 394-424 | -1.6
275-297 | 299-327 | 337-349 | -3.3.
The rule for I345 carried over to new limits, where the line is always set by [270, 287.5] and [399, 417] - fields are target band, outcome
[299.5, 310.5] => 0.14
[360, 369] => 0.23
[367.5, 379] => 0.11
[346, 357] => 0.32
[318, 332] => 0.39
